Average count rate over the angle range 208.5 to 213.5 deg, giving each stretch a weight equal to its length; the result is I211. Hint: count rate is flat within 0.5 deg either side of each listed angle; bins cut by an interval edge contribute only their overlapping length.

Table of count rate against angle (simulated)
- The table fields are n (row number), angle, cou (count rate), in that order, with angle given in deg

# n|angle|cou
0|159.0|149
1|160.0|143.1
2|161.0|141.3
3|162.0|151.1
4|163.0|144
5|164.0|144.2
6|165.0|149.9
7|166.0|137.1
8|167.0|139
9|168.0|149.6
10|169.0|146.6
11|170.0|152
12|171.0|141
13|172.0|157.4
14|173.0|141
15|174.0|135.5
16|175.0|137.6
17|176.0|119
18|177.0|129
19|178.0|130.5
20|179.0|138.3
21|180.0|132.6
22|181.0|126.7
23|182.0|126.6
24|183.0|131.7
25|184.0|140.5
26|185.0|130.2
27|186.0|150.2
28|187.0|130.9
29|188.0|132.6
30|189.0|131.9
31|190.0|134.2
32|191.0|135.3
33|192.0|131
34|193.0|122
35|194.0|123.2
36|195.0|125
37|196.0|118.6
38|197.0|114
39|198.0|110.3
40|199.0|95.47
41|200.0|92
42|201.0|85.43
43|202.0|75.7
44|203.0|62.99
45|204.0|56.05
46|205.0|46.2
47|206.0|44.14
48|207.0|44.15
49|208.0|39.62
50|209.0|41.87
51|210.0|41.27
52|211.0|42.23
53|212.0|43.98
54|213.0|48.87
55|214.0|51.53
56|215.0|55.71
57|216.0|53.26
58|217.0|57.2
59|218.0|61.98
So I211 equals 43.6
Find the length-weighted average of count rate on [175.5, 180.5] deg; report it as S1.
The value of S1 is 130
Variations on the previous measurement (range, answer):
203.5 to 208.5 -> 46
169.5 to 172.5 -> 150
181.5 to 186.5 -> 136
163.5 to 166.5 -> 144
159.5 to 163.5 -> 145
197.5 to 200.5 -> 99.3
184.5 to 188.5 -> 136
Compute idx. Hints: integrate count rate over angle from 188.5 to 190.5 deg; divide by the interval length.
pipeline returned 133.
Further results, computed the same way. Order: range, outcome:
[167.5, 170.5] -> 149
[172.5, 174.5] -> 138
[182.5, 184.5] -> 136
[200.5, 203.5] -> 74.7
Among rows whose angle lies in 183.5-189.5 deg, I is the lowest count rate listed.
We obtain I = 130.2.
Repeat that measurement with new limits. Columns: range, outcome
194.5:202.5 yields 75.7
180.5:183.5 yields 126.6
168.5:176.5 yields 119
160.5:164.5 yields 141.3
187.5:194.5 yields 122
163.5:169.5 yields 137.1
